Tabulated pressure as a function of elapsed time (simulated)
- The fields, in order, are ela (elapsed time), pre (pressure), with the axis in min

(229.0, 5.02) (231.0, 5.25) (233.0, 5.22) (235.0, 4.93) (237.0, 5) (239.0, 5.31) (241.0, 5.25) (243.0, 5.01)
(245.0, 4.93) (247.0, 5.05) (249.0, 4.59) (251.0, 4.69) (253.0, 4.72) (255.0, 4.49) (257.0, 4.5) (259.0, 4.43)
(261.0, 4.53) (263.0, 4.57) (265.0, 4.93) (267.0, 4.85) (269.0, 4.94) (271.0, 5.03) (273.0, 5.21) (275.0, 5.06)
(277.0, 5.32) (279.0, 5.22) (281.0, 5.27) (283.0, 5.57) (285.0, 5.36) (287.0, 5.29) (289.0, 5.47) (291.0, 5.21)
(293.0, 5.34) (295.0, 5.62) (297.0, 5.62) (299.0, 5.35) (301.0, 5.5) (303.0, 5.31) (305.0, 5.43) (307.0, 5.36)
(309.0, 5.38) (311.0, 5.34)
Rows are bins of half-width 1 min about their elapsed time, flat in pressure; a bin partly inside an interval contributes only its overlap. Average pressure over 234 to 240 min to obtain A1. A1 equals 5.08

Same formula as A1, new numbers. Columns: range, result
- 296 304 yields 5.44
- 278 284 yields 5.35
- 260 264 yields 4.55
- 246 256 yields 4.71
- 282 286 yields 5.46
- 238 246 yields 5.12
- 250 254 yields 4.71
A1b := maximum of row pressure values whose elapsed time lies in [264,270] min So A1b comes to 4.94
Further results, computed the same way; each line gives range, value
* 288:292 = 5.47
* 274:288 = 5.57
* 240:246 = 5.25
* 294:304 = 5.62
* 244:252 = 5.05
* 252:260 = 4.72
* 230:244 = 5.31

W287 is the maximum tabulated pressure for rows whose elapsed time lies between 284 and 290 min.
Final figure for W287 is 5.47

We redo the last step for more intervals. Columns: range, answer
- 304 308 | 5.43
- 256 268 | 4.93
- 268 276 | 5.21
